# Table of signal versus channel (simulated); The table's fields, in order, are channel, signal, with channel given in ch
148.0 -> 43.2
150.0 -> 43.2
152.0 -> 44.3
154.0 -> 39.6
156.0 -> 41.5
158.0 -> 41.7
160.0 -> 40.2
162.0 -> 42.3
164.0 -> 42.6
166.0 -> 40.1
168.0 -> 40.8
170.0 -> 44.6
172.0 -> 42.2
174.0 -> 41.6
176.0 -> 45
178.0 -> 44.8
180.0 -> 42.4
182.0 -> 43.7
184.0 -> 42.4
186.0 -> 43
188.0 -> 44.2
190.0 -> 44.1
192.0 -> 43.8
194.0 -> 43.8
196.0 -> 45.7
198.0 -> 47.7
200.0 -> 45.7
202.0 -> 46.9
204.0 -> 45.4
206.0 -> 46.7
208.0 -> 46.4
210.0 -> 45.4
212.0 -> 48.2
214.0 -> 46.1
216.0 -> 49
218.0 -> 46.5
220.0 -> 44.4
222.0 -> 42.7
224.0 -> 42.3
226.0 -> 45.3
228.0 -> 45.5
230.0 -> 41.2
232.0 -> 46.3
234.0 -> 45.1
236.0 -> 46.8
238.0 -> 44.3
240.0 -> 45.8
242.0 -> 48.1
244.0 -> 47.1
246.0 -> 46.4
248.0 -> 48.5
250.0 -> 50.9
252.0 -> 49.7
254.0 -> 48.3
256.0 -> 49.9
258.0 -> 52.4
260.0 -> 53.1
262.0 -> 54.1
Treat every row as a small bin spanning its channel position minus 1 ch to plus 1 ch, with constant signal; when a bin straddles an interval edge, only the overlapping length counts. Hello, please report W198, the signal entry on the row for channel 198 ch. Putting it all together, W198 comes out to 47.7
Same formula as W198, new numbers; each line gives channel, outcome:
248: 48.5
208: 46.4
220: 44.4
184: 42.4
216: 49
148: 43.2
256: 49.9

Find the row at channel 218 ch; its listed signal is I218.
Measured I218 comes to 46.5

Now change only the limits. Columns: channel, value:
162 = 42.3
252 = 49.7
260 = 53.1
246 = 46.4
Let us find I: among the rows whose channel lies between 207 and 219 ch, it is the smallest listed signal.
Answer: 45.4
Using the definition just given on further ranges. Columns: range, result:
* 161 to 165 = 42.3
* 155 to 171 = 40.1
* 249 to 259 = 48.3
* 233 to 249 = 44.3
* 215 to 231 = 41.2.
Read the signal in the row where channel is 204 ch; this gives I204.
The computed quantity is 45.4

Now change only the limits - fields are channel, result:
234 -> 45.1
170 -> 44.6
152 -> 44.3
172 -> 42.2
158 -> 41.7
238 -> 44.3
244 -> 47.1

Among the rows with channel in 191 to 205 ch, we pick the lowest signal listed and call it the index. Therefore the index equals 43.8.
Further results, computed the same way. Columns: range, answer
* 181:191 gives 42.4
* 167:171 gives 40.8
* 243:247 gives 46.4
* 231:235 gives 45.1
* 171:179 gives 41.6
